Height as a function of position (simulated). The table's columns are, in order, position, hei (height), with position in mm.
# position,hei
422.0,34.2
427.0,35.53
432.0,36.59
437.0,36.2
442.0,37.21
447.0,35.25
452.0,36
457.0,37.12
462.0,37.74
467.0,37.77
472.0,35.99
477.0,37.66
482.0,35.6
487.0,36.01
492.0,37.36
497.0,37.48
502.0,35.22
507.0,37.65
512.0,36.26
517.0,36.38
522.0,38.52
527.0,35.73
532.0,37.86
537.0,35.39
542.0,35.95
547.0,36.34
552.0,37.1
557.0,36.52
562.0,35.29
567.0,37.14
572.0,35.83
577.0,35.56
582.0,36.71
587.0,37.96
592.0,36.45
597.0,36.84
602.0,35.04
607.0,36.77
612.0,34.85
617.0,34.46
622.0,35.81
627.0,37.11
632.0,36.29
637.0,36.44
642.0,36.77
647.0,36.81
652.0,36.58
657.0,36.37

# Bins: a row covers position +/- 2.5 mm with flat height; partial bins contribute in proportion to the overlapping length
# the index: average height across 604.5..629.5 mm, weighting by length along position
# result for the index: 35.8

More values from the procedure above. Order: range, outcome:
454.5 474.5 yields 37.2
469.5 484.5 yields 36.4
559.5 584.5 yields 36.1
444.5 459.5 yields 36.1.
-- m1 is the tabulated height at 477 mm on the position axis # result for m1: 37.66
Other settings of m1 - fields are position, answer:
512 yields 36.26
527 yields 35.73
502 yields 35.22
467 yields 37.77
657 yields 36.37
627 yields 37.11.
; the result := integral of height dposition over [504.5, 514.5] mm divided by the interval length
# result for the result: 37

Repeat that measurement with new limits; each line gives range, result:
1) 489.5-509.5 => 36.9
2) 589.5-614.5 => 36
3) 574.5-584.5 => 36.1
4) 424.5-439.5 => 36.1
